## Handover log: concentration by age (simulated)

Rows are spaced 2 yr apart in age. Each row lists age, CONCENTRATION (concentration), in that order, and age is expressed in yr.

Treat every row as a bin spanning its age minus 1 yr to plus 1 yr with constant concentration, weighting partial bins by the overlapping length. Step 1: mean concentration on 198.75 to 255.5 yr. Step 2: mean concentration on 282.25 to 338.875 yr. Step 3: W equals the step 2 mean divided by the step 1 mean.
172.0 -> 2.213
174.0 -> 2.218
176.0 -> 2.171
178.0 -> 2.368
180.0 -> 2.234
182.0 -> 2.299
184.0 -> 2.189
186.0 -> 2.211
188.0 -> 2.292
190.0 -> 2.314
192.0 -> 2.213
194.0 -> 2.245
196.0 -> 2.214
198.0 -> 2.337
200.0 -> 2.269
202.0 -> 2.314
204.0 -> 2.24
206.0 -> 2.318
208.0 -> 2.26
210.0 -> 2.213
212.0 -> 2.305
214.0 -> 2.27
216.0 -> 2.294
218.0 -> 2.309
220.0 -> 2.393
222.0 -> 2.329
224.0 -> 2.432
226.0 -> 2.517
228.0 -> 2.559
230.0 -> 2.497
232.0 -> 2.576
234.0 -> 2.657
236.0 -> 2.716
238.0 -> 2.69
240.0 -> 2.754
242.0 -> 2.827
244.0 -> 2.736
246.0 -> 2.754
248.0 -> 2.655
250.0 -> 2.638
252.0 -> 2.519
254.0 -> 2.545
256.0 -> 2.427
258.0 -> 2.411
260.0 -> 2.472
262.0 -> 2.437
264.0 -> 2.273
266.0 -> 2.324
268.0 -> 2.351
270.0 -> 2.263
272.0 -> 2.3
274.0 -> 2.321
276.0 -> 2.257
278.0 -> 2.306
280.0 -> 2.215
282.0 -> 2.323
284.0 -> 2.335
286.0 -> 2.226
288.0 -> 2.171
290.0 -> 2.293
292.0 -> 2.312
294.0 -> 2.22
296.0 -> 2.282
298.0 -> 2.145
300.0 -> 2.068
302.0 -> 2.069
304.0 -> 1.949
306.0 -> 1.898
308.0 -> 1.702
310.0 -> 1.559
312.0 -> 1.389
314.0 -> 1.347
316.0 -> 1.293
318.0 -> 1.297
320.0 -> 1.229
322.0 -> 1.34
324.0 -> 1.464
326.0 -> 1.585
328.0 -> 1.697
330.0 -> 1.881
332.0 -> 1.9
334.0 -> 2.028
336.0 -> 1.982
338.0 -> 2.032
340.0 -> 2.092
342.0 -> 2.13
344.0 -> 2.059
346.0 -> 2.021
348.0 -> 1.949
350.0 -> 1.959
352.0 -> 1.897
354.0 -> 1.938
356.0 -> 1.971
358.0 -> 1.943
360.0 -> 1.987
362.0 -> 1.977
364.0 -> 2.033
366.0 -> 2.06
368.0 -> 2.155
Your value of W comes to 0.7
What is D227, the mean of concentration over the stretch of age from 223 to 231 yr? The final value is 2.5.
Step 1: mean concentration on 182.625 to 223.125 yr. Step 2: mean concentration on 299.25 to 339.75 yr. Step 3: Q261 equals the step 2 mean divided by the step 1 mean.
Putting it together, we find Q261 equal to 0.74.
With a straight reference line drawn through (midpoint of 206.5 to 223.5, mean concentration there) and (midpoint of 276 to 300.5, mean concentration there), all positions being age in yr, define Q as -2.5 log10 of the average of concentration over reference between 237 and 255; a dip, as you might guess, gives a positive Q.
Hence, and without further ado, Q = -0.18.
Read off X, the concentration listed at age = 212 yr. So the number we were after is 2.305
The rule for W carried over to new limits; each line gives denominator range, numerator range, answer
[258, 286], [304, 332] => 0.66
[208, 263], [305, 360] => 0.70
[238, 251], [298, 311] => 0.70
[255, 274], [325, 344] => 0.82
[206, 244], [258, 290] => 0.93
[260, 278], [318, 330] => 0.64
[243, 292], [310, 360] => 0.74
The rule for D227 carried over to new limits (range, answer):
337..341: 2.06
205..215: 2.27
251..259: 2.48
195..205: 2.27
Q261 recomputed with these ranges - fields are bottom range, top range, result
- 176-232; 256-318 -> 0.91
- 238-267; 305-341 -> 0.64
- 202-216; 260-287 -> 1.02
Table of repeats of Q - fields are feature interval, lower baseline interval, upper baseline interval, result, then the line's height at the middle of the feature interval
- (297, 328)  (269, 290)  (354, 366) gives 0.31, 2.15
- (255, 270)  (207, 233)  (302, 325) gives -0.19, 1.99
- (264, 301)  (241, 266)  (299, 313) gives -0.07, 2.14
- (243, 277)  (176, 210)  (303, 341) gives -0.25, 1.95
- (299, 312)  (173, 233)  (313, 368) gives 0.06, 1.95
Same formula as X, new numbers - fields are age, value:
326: 1.585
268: 2.351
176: 2.171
